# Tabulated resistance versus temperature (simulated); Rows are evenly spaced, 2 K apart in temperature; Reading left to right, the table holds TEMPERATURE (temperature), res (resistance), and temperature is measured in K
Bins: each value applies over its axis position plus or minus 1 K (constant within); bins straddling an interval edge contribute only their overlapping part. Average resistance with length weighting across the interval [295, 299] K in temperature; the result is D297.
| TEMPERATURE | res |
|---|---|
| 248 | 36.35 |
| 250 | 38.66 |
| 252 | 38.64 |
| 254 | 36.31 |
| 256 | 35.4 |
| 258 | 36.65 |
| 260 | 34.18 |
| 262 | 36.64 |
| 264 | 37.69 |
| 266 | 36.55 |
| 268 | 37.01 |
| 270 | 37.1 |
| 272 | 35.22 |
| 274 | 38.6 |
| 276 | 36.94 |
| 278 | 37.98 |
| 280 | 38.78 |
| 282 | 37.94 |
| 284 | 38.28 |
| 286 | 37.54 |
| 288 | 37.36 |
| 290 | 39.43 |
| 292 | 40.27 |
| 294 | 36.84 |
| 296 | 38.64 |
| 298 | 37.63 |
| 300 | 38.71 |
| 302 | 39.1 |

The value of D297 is 38.1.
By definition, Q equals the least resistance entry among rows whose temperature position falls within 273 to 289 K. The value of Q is 36.94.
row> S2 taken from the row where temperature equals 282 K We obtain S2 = 37.94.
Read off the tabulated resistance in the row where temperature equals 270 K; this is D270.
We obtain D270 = 37.1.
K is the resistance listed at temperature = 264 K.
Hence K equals 37.69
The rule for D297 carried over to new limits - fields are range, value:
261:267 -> 37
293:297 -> 37.7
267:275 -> 37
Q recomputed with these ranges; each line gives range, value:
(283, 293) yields 37.36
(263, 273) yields 35.22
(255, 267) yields 34.18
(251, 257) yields 35.4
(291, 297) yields 36.84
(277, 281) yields 37.98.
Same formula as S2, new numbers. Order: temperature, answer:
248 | 36.35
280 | 38.78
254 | 36.31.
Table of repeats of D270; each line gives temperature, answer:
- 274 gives 38.6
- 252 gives 38.64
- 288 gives 37.36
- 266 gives 36.55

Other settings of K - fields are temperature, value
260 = 34.18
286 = 37.54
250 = 38.66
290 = 39.43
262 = 36.64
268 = 37.01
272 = 35.22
